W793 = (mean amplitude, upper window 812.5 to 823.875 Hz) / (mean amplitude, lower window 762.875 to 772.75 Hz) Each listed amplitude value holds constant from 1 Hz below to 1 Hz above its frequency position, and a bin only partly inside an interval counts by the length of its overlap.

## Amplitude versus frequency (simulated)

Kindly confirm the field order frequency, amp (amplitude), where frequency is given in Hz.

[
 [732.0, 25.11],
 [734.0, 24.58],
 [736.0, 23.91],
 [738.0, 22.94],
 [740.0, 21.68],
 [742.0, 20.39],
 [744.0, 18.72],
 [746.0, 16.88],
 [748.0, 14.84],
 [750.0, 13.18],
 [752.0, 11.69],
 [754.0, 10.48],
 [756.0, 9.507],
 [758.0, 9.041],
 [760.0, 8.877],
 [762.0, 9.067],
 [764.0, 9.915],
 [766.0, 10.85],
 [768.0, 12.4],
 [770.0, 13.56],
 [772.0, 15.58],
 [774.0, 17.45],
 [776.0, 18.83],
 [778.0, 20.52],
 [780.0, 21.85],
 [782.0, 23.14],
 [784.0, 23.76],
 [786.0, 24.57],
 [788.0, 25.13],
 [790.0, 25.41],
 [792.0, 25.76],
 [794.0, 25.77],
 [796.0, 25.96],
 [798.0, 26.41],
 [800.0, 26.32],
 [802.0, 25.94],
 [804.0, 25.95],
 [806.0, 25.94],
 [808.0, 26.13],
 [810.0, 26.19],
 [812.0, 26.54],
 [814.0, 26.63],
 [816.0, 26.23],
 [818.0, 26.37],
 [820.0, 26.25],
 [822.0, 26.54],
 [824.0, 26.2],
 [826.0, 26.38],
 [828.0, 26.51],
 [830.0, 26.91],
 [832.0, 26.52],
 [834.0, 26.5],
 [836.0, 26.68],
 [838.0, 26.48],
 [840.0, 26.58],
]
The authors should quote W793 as 2.14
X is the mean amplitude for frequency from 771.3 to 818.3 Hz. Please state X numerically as 24.3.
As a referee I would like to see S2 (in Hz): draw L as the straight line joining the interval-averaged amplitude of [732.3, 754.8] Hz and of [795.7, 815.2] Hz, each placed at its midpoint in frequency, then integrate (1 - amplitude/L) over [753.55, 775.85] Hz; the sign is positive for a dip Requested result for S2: 9.9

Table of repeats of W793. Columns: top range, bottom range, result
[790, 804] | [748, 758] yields 2.29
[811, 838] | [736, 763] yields 1.79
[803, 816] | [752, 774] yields 2.33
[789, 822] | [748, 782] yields 1.92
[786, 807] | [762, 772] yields 2.18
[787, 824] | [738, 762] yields 1.83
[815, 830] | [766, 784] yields 1.48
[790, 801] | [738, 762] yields 1.82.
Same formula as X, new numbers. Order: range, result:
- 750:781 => 13.3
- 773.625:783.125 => 20.6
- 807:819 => 26.3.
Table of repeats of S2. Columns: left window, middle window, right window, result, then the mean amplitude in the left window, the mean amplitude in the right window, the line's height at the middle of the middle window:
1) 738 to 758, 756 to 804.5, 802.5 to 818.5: 4.8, 15.3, 26.2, 21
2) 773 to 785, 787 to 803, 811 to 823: -1.8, 20.9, 26.4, 23.2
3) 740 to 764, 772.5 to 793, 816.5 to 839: -4.2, 13.2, 26.5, 18.6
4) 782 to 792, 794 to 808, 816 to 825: -0.4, 24.7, 26.3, 25.4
